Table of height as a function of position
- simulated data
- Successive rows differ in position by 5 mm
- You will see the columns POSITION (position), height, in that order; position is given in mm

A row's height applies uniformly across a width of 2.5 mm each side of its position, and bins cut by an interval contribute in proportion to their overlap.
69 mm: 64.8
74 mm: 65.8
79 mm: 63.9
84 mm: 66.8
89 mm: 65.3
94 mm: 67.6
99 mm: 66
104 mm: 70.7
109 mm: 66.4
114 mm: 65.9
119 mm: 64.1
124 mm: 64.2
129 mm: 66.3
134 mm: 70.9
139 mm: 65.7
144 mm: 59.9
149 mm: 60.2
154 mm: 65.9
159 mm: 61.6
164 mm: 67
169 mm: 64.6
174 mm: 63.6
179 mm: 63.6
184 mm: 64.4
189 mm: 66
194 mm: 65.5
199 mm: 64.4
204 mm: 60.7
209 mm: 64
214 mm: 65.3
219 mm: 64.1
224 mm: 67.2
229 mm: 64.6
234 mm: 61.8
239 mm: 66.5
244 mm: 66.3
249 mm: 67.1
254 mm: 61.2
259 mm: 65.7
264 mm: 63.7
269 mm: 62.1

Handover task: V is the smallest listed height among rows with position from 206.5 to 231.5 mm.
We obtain 64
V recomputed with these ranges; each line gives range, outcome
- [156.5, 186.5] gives 61.6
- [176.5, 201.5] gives 63.6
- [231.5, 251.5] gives 61.8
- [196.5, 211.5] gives 60.7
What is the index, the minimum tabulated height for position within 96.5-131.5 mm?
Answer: 64.1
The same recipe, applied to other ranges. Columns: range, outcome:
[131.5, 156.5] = 59.9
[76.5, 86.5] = 63.9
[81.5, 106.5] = 65.3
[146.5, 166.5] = 60.2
